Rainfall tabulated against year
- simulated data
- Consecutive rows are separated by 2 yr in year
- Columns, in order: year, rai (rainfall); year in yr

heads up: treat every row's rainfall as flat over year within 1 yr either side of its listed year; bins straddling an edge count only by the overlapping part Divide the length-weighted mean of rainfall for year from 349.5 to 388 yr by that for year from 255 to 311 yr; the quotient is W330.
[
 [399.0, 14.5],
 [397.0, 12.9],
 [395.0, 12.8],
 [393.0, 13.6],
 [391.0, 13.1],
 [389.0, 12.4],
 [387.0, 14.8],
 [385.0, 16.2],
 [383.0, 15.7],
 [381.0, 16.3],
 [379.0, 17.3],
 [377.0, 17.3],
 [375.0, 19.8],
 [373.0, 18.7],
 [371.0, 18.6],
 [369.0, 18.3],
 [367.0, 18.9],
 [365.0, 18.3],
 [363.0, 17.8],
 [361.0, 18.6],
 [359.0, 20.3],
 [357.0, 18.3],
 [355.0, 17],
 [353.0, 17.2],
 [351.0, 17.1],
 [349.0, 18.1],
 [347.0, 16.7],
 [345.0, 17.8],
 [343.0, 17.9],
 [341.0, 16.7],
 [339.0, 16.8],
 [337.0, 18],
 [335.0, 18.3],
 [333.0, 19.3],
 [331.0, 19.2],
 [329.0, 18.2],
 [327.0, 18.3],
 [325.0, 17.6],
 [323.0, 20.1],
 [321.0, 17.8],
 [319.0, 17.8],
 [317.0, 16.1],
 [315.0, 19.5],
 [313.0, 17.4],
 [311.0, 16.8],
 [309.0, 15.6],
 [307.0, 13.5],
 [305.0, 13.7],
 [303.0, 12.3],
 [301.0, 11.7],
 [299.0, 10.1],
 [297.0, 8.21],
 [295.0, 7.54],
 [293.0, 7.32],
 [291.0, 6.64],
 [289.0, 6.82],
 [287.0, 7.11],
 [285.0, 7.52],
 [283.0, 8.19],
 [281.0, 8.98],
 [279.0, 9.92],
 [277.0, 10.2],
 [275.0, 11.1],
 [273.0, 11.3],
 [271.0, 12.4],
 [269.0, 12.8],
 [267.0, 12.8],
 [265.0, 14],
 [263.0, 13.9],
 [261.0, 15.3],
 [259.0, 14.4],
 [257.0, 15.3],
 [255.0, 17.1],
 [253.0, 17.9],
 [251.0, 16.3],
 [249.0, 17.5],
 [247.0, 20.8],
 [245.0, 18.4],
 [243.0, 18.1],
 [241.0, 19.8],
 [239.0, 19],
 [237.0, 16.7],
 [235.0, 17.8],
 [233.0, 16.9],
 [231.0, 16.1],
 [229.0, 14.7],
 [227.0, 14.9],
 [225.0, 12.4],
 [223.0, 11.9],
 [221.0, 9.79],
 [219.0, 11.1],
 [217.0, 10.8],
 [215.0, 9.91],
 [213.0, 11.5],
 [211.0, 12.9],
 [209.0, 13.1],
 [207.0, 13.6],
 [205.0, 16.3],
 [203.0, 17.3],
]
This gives 1.6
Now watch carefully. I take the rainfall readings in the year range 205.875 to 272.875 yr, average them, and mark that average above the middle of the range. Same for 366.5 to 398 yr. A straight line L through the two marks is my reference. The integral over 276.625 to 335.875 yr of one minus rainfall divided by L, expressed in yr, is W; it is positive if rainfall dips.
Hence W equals 7.7 yr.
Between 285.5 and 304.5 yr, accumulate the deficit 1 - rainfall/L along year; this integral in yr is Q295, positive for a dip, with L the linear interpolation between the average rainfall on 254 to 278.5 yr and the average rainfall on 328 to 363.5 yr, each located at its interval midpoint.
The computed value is 8.0 yr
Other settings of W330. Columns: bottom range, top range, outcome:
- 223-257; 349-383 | 1.06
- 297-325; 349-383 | 1.17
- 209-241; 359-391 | 1.24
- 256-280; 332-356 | 1.37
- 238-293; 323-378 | 1.36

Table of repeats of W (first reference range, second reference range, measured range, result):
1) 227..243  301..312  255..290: 9.4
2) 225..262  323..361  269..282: 4.9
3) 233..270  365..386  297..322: 3.2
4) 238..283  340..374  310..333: -1.8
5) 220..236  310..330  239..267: -2.8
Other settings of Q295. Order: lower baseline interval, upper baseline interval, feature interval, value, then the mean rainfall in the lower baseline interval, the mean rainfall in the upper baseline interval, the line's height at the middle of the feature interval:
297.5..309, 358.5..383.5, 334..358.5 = -2.3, 12.4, 18.2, 16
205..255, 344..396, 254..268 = 0.8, 15.1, 17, 15.5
